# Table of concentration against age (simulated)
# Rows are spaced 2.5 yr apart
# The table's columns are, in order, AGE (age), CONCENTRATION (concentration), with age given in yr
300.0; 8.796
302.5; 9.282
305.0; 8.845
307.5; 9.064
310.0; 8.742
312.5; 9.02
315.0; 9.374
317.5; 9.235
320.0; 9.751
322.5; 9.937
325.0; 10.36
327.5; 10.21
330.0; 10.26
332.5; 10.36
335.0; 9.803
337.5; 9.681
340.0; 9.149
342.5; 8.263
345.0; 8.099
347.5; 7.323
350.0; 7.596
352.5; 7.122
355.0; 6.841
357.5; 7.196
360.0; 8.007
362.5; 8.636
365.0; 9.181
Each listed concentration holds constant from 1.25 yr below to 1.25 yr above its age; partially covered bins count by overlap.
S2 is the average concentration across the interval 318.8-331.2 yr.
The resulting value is 10.1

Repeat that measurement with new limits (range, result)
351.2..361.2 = 7.29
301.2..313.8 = 8.99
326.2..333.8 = 10.3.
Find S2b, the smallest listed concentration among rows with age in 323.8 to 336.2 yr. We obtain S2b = 9.803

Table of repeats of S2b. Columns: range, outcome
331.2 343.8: 8.263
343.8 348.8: 7.323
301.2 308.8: 8.845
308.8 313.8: 8.742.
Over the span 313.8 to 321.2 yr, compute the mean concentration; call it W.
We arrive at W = 9.45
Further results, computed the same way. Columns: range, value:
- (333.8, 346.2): 9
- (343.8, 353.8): 7.53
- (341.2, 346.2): 8.19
